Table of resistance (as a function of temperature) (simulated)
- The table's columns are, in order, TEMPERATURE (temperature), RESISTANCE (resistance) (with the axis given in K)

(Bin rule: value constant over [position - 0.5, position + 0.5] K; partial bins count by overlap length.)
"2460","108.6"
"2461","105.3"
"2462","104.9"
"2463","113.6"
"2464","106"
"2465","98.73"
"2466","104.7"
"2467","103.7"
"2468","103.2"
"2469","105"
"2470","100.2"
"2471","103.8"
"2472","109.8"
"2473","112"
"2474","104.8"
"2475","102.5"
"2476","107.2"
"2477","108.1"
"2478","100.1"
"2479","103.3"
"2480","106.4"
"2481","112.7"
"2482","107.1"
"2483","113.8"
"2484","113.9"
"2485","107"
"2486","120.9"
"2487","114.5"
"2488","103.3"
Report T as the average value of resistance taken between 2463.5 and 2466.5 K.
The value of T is 103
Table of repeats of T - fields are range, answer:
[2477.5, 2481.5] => 106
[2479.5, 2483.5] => 110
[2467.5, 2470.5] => 103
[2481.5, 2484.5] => 112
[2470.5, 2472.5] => 107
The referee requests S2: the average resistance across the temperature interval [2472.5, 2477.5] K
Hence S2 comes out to 107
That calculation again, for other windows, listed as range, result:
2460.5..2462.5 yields 105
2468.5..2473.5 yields 106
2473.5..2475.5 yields 104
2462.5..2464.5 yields 110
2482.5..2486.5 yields 114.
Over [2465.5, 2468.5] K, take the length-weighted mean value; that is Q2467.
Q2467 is 104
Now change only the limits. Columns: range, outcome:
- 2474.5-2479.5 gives 104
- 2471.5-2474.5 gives 109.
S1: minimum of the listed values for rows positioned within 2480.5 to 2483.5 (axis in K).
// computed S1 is 107.1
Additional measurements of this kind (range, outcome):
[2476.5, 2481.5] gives 100.1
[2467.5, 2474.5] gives 100.2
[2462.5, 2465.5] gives 98.73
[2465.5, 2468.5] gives 103.2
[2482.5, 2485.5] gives 107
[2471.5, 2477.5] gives 102.5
